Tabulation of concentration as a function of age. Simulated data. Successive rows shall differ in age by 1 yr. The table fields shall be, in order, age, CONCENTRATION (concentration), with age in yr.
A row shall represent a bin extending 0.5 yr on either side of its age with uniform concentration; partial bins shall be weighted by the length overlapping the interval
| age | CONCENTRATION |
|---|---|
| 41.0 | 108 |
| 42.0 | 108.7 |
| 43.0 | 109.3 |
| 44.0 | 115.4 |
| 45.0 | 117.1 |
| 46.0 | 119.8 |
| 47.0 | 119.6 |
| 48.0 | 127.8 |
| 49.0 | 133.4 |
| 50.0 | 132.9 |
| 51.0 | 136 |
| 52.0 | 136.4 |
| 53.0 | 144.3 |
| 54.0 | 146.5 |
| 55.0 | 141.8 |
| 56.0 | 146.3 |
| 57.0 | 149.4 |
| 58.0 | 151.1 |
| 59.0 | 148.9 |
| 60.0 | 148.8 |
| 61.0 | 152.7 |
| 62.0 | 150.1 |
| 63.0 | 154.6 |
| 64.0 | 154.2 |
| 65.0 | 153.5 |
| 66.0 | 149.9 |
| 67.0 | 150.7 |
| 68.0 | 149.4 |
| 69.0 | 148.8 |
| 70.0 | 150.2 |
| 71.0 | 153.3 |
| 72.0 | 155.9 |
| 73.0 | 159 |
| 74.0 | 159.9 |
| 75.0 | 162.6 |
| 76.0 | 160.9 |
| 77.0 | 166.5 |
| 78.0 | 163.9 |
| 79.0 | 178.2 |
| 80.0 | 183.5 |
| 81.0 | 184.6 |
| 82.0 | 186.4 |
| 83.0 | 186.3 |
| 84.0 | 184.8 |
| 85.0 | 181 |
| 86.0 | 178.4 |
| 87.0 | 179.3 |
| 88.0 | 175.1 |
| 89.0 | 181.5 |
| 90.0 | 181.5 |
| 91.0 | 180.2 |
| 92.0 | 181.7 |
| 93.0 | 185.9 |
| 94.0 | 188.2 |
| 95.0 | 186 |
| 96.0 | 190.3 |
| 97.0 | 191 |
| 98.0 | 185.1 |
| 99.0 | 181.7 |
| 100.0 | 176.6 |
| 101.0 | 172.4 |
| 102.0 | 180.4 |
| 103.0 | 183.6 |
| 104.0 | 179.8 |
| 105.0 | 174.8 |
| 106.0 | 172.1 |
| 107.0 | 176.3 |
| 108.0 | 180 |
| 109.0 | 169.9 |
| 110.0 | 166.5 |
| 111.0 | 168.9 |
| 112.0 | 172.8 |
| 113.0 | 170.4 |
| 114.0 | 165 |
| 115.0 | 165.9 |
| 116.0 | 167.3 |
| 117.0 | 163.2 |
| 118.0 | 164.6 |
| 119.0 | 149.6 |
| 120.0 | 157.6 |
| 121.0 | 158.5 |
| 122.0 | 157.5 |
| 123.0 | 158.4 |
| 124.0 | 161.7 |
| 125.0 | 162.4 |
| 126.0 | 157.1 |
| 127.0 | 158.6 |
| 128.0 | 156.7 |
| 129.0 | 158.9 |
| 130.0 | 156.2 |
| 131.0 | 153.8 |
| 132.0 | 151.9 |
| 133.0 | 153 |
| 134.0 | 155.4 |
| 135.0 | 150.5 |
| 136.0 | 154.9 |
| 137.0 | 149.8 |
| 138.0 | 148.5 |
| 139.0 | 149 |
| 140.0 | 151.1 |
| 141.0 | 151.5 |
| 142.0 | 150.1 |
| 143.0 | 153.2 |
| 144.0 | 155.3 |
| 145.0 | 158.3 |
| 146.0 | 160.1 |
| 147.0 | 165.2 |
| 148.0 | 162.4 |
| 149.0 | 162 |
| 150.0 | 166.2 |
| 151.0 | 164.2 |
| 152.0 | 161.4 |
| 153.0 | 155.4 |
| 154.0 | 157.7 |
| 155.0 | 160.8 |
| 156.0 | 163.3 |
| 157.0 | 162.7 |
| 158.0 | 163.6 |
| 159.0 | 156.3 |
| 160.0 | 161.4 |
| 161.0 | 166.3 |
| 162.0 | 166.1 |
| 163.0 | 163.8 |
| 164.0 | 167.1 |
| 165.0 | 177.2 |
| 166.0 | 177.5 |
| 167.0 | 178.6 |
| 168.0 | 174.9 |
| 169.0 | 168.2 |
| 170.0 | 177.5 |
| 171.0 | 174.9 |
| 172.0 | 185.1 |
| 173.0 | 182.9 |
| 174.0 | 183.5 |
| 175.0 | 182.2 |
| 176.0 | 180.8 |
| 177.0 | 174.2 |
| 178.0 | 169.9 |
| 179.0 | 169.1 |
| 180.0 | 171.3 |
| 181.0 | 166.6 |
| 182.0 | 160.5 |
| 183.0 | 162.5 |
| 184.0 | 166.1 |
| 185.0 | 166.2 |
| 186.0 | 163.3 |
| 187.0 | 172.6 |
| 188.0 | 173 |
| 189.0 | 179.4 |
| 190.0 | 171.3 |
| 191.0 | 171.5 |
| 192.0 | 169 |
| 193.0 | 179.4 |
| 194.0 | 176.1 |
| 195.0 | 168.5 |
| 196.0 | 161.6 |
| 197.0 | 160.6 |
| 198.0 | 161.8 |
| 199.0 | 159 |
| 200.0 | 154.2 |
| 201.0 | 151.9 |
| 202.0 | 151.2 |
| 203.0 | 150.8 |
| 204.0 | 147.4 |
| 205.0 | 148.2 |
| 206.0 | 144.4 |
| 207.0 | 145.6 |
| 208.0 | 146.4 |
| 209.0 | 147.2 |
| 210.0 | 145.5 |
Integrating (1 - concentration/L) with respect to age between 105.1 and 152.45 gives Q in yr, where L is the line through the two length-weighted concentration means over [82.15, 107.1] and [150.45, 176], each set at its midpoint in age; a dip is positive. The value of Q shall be 4.1 yr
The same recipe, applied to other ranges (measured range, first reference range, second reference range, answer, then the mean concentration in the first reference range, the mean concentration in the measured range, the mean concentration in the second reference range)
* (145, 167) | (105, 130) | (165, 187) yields 0.8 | 164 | 164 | 173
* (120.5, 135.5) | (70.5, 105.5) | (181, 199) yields 1.5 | 177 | 157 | 168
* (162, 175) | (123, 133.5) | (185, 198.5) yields -0.8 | 157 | 176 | 170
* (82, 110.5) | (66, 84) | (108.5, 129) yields -2.9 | 165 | 180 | 163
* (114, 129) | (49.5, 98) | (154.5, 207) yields 0.5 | 164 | 160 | 167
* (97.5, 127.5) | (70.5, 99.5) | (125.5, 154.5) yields -0.4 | 177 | 169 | 156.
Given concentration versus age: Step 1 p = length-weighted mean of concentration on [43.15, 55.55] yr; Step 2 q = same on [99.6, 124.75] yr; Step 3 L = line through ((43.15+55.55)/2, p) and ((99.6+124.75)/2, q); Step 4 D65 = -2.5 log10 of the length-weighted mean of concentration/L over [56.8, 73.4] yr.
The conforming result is -0.09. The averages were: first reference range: 130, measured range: 152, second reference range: 168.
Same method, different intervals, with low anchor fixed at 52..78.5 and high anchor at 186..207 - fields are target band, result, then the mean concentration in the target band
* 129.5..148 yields 0.027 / 154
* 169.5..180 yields -0.110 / 178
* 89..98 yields -0.197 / 185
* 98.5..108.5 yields -0.146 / 178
